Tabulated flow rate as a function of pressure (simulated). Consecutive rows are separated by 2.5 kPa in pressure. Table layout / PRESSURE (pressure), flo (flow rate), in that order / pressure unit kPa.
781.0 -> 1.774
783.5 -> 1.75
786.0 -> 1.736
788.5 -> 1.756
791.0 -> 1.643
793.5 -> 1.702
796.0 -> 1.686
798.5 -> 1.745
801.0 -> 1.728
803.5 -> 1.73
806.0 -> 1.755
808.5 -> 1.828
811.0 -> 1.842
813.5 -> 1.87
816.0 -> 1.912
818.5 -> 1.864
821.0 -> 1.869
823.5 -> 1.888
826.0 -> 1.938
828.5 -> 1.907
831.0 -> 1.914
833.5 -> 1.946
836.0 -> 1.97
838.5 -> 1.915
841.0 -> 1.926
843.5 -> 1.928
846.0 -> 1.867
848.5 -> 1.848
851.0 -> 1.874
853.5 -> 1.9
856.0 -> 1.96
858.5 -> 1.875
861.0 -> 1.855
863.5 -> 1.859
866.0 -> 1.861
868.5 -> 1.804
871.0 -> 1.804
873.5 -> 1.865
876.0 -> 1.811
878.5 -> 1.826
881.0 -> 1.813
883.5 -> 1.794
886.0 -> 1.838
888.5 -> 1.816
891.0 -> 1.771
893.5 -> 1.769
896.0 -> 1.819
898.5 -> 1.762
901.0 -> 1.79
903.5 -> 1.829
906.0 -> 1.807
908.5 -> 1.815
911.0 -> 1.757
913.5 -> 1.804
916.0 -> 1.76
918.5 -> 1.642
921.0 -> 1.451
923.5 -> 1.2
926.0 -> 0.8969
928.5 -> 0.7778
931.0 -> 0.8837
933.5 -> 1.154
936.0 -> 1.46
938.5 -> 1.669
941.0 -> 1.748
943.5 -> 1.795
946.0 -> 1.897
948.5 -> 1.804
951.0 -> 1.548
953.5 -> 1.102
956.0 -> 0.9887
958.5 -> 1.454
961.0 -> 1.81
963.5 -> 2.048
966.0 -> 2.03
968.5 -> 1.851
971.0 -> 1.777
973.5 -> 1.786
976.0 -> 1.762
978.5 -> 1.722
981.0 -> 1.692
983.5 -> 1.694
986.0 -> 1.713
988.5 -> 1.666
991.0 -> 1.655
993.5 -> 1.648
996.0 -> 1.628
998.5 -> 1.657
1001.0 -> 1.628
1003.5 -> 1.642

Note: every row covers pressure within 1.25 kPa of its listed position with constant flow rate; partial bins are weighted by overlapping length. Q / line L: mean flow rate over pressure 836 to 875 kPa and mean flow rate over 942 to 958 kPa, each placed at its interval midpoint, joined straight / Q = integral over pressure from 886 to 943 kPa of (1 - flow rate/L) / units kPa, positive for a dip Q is 3.1 kPa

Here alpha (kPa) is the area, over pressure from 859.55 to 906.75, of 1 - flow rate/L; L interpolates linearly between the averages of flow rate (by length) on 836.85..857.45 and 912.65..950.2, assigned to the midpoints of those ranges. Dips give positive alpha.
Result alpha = -2.9 kPa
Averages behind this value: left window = 1.9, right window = 1.46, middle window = 1.82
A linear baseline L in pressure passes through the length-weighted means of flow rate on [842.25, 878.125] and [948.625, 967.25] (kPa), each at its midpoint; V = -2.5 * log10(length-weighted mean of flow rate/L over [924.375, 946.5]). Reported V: 0.218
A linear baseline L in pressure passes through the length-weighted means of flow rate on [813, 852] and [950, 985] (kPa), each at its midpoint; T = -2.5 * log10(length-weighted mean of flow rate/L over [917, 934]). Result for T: 0.45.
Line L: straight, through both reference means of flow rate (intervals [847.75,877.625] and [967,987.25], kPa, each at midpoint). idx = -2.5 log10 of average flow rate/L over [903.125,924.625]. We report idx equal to 0.09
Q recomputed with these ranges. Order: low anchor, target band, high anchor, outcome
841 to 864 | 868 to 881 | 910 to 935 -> -0.84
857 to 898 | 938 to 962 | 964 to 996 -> 2.66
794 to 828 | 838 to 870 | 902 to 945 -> -3.46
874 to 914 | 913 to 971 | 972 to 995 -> 7.76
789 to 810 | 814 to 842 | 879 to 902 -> -2.58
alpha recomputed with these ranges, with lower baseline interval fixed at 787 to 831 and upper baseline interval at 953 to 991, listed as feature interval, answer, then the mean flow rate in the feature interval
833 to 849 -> -1.2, 1.92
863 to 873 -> -0.4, 1.83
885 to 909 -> -0.8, 1.8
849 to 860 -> -0.8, 1.9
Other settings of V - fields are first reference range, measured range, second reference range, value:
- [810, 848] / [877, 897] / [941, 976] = 0.00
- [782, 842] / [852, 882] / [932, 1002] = -0.05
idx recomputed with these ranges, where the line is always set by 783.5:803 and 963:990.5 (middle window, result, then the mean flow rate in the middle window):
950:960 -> 0.36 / 1.28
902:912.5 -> -0.03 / 1.8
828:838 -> -0.12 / 1.93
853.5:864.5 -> -0.09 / 1.89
